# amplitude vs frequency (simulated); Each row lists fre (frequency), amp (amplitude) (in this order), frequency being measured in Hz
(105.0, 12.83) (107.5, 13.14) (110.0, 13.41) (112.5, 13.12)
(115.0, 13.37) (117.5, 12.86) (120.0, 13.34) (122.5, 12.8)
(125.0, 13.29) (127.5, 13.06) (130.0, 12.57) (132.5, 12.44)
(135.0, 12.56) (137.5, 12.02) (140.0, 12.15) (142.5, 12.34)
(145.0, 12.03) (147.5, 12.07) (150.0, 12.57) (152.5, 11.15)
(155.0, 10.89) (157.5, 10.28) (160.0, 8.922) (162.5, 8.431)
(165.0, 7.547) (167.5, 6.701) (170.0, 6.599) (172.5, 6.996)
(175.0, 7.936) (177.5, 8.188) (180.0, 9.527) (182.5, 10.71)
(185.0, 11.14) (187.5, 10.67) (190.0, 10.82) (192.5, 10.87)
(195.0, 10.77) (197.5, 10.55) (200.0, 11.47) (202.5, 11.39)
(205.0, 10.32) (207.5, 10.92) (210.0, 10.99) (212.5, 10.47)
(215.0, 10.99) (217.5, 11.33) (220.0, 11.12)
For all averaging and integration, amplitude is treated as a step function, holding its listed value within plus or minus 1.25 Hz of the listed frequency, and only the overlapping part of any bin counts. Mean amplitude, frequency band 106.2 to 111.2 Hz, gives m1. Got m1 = 13.3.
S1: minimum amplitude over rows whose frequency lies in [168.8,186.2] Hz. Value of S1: 6.599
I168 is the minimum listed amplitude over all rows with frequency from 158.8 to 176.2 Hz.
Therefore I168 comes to 6.599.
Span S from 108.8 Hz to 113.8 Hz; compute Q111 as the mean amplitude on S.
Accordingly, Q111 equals 13.3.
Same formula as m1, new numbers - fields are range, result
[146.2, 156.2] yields 11.7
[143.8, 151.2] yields 12.2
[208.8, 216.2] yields 10.8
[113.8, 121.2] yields 13.2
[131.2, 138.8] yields 12.3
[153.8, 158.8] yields 10.6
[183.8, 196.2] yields 10.9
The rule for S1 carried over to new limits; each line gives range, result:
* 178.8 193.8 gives 9.527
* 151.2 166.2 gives 7.547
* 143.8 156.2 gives 10.89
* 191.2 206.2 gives 10.32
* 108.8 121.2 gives 12.86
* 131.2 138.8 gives 12.02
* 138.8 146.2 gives 12.03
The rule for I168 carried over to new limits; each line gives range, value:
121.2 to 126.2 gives 12.8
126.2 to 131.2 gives 12.57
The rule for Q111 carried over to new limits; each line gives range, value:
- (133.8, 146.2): 12.2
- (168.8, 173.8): 6.81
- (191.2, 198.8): 10.7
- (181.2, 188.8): 10.8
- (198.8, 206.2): 11.1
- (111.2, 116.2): 13.2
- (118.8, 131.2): 13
